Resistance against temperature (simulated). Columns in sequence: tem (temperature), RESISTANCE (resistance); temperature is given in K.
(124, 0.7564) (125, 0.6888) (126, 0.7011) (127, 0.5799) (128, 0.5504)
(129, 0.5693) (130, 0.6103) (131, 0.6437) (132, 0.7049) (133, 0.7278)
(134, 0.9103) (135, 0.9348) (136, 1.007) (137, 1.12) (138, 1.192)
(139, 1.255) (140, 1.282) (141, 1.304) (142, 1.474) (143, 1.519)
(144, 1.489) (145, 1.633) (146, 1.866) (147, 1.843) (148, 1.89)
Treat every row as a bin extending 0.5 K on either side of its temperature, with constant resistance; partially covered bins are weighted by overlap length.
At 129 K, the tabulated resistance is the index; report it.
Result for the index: 0.5693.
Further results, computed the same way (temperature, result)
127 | 0.5799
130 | 0.6103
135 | 0.9348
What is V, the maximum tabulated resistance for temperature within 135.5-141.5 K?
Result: 1.304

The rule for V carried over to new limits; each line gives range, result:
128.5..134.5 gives 0.9103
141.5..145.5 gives 1.633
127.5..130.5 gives 0.6103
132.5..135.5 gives 0.9348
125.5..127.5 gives 0.7011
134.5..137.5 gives 1.12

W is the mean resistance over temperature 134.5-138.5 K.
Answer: 1.06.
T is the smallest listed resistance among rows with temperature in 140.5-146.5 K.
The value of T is 1.304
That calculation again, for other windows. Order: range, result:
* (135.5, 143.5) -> 1.007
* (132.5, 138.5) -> 0.7278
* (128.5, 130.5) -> 0.5693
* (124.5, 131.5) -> 0.5504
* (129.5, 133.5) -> 0.6103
